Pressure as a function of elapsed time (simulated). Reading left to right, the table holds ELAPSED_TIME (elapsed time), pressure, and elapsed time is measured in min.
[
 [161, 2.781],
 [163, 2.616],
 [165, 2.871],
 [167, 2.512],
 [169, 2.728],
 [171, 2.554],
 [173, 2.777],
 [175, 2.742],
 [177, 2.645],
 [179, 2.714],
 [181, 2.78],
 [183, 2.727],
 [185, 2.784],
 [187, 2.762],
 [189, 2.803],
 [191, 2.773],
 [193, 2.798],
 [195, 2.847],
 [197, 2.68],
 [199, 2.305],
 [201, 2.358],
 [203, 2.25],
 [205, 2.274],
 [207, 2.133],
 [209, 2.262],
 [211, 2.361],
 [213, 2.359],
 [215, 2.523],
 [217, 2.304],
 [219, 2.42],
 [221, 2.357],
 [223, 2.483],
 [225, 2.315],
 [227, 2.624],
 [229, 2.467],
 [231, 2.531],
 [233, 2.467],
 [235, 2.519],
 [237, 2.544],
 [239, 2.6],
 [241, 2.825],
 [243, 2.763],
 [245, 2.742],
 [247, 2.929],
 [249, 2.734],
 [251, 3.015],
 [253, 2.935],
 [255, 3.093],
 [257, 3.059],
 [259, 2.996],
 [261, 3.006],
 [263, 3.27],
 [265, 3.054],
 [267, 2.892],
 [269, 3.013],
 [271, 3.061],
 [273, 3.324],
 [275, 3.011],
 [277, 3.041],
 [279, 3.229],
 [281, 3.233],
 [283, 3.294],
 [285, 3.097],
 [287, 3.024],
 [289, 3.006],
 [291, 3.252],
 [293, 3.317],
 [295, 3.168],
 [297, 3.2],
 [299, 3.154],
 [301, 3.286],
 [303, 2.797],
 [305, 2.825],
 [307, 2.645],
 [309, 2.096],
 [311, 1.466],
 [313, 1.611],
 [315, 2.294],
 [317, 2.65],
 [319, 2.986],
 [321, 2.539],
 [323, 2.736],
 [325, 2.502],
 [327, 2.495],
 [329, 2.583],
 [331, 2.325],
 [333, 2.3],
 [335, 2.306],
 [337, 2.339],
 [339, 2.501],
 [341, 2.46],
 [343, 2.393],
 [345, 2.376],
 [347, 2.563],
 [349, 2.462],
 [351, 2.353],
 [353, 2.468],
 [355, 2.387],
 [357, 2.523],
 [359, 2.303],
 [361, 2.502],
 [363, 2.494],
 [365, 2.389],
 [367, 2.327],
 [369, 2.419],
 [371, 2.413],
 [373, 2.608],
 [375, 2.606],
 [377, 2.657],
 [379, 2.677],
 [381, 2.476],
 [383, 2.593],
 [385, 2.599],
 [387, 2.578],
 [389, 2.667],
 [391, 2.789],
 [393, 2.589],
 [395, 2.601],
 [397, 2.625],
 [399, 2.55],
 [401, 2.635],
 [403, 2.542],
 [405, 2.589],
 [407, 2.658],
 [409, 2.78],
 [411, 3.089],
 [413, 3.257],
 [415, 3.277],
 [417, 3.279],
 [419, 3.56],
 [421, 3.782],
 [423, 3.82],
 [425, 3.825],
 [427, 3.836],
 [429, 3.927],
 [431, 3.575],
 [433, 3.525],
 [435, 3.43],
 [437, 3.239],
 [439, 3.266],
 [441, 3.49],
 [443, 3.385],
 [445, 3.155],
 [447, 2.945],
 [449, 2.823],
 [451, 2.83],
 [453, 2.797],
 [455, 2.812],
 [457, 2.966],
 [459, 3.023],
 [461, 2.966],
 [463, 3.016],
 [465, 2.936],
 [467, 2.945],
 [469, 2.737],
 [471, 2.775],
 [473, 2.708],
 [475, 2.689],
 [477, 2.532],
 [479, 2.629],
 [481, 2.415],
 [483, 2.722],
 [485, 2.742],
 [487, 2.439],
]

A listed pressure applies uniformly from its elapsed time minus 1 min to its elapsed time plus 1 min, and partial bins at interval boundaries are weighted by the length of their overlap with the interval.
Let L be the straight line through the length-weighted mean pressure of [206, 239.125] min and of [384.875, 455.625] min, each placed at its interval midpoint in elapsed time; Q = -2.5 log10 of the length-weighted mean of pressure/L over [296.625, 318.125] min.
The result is 0.073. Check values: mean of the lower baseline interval 2.42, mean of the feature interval 2.53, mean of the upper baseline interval 3.09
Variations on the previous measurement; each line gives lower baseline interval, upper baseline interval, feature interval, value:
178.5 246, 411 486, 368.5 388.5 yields 0.15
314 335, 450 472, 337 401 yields 0.06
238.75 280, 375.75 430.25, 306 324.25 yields 0.26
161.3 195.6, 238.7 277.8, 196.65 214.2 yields 0.21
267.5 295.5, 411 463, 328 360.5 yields 0.31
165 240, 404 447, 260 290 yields -0.11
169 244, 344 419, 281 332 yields -0.06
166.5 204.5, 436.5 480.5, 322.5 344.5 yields 0.15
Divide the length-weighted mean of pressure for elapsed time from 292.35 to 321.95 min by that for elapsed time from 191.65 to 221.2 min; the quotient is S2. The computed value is 1.1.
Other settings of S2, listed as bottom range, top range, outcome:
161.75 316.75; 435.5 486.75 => 1.06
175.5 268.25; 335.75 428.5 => 1.03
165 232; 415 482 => 1.23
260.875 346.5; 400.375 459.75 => 1.16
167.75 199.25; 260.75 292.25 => 1.15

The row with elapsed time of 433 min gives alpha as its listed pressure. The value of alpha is 3.525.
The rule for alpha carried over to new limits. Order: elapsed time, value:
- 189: 2.803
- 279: 3.229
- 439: 3.266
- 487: 2.439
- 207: 2.133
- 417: 3.279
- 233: 2.467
